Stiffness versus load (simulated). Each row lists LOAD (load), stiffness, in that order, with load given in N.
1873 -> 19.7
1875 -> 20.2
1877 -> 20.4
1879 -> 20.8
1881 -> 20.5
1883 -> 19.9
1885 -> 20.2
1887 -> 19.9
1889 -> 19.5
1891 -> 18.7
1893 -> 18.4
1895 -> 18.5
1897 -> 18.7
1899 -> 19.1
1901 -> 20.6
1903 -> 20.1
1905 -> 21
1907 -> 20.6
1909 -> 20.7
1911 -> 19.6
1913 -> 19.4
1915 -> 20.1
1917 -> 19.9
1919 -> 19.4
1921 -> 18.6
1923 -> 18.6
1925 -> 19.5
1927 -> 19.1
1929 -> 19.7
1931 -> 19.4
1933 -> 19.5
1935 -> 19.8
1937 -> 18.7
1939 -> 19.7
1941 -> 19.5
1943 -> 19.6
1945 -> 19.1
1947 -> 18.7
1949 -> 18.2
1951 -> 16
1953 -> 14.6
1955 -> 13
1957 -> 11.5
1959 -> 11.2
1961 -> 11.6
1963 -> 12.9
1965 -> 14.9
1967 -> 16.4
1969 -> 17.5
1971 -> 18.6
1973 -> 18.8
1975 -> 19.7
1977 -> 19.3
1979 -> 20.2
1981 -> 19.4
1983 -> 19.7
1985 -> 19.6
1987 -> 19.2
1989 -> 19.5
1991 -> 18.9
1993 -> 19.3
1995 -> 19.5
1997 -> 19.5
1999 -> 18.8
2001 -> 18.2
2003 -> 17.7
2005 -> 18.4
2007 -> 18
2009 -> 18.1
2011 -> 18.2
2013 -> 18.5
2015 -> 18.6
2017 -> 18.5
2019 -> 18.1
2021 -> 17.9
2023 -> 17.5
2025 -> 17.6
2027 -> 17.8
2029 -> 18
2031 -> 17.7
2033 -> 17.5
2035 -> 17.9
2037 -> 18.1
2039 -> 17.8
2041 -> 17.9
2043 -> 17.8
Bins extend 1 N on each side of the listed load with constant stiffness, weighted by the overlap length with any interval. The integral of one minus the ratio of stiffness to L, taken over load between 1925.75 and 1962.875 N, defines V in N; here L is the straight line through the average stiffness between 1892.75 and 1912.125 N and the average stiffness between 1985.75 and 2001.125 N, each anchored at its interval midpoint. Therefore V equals 4.6 N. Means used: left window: 19.8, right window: 19.2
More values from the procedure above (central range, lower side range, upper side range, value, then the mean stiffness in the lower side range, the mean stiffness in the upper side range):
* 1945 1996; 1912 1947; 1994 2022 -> 4.6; 19.4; 18.4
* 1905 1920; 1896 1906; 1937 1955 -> -0.5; 19.9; 17.9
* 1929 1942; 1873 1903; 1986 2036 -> -0.2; 19.7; 18.4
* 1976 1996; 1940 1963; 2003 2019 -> -2.7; 15.6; 18.3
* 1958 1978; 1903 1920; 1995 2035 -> 3.1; 20.1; 18.2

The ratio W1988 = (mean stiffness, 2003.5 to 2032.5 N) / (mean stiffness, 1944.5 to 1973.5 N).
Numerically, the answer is 1.17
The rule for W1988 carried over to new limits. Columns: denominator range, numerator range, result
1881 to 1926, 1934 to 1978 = 0.86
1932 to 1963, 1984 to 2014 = 1.13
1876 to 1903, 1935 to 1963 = 0.83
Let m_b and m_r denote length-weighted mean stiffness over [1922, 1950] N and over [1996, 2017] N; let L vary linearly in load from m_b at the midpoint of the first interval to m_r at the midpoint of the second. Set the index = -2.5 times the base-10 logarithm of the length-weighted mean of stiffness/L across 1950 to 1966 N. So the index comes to 0.39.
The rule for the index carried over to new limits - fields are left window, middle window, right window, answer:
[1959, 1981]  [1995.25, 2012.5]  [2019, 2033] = -0.06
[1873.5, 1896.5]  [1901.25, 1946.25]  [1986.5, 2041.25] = -0.02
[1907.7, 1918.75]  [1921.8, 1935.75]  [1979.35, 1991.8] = 0.03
